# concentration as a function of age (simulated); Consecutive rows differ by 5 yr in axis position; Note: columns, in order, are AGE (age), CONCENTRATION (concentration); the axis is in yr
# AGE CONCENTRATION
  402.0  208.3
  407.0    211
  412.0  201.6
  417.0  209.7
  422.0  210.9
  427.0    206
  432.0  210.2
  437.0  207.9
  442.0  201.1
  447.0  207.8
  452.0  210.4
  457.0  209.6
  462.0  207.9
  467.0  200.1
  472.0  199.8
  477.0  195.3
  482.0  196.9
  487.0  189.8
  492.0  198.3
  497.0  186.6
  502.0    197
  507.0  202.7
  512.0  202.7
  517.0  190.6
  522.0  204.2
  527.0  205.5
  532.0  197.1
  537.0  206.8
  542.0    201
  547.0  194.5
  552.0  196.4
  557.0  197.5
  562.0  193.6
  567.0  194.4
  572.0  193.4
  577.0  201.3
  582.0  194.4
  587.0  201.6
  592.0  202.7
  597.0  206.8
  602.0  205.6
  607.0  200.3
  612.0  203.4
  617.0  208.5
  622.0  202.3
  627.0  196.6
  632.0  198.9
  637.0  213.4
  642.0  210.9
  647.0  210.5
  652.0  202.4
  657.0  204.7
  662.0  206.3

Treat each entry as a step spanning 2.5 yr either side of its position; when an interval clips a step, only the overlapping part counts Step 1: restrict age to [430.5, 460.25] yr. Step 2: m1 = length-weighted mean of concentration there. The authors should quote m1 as 208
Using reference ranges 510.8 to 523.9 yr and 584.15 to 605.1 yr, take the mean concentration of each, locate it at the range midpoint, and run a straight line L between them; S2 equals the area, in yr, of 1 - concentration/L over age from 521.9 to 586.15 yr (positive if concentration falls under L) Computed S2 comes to 0.9 yr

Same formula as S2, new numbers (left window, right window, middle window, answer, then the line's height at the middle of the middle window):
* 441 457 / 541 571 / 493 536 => 0.4 yr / 200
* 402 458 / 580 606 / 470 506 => 1.9 yr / 206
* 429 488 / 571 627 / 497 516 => 0.4 yr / 203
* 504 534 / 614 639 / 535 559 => 0.3 yr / 201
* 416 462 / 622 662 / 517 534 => 0.5 yr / 207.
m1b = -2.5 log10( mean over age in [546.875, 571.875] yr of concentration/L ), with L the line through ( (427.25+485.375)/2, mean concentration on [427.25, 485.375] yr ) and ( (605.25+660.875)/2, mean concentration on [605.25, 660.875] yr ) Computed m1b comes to 0.05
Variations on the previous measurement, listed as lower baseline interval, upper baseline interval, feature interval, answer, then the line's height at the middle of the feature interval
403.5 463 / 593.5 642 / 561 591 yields 0.04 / 205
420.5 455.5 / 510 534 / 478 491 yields 0.05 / 203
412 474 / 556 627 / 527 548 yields 0.01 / 203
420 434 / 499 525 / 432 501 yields 0.02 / 204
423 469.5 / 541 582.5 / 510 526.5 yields 0.00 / 200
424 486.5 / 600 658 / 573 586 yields 0.04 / 205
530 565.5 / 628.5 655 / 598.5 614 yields 0.00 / 203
